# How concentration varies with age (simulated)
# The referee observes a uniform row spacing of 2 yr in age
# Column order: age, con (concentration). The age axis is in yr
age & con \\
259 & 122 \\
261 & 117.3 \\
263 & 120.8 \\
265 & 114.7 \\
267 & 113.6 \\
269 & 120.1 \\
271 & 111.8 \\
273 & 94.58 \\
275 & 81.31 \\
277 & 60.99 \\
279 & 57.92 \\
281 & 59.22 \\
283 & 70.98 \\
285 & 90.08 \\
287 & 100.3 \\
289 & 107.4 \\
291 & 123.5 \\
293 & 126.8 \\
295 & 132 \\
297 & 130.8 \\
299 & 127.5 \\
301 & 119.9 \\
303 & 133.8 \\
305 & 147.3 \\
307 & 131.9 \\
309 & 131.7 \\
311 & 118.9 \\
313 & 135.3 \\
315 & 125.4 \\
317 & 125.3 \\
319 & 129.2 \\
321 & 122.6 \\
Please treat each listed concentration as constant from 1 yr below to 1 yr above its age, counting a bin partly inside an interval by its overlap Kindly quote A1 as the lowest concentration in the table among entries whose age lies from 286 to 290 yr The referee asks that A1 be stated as 100.3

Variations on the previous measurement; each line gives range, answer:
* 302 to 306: 133.8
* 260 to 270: 113.6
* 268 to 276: 81.31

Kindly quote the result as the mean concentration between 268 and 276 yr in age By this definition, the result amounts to 102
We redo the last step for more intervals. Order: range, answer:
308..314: 129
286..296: 118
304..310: 137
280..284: 65.1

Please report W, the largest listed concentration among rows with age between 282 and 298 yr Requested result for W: 132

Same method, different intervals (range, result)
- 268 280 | 120.1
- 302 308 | 147.3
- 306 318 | 135.3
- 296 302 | 130.8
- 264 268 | 114.7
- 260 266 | 120.8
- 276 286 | 90.08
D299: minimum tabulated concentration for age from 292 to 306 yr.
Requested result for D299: 119.9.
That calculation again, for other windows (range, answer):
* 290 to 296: 123.5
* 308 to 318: 118.9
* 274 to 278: 60.99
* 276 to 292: 57.92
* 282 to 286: 70.98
